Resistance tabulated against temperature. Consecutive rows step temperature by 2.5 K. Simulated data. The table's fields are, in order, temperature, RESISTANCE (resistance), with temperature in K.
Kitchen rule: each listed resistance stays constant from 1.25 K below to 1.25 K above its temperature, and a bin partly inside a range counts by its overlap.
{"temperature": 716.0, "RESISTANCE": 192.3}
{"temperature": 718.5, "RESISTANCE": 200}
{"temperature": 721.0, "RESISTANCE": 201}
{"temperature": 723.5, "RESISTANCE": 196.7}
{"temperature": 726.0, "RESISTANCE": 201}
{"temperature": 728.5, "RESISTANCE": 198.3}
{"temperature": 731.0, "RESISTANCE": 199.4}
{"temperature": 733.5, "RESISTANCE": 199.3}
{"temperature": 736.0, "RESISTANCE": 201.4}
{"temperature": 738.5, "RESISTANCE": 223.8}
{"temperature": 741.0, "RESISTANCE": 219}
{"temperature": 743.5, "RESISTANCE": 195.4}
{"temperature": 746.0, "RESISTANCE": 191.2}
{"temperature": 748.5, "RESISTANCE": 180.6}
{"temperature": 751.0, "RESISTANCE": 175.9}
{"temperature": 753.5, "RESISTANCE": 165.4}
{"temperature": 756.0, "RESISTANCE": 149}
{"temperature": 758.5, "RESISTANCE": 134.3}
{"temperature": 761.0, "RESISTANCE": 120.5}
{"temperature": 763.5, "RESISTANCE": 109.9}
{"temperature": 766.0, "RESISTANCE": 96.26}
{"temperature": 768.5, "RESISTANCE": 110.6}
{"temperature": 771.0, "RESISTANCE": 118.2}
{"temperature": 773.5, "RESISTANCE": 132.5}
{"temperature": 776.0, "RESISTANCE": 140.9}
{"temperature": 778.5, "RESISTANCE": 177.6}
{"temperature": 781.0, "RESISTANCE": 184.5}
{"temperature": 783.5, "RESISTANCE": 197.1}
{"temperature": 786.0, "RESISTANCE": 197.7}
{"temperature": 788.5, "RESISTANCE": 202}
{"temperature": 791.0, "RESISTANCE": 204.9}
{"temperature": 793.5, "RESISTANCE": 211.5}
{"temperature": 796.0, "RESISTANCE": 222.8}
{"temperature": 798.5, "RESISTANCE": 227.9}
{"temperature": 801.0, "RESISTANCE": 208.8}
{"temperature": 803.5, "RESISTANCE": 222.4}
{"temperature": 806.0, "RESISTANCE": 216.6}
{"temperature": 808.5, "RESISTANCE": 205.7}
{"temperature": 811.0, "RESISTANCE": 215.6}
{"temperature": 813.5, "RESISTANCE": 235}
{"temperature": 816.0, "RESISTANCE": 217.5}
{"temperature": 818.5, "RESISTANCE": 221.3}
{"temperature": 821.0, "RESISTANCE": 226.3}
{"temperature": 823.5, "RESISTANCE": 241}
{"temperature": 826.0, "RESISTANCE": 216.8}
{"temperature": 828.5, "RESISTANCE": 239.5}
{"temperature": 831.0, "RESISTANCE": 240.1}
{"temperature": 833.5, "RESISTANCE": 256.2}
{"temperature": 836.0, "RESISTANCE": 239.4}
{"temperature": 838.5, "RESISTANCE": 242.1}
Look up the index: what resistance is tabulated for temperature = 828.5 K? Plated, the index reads 239.5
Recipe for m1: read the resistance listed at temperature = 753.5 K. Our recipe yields 165.4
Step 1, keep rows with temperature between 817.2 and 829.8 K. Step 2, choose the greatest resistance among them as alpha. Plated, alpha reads 241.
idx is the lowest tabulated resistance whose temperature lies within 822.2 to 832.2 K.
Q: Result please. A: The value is 216.8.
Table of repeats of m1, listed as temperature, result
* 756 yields 149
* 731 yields 199.4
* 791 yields 204.9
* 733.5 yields 199.3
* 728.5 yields 198.3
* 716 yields 192.3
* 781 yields 184.5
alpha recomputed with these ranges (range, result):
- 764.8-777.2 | 140.9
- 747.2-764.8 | 180.6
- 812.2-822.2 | 235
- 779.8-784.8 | 197.1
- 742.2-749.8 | 195.4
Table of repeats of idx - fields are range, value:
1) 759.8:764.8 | 109.9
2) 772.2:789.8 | 132.5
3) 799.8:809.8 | 205.7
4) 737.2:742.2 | 219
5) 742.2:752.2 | 175.9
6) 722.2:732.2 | 196.7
